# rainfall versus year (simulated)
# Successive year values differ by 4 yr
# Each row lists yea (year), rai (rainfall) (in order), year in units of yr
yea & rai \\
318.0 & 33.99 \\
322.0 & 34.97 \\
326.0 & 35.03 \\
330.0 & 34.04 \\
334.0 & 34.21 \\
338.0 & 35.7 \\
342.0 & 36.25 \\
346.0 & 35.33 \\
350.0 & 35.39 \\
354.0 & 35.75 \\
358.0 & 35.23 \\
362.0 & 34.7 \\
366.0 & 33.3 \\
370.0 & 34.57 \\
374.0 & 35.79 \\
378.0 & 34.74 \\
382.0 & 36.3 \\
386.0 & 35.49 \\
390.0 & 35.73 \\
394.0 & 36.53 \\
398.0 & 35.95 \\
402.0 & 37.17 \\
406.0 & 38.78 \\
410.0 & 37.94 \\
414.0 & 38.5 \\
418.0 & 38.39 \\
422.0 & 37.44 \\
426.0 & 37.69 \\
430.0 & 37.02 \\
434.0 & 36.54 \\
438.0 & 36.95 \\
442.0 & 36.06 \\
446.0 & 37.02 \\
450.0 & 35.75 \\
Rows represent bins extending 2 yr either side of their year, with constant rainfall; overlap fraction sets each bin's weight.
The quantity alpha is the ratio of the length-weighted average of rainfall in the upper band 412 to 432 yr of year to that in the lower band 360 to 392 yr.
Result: 1.08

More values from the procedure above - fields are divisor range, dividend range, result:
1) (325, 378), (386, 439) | 1.06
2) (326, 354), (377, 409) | 1.04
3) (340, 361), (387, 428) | 1.05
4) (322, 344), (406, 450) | 1.07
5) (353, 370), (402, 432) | 1.09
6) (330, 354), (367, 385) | 1.00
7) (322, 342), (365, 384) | 1.00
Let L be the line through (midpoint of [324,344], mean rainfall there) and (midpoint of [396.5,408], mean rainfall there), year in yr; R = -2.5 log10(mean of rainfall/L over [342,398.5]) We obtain 0.028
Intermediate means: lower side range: 35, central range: 35.4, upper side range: 37.4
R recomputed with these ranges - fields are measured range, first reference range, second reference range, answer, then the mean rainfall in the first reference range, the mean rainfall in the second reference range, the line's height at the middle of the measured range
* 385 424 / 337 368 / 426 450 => -0.033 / 35.2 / 36.7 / 36.1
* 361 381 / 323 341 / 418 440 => 0.034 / 34.8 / 37.2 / 35.8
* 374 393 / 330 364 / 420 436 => 0.014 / 35.2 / 37.2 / 36.1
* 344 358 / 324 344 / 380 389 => -0.004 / 35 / 35.9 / 35.3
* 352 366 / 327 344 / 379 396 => 0.015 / 35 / 35.9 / 35.5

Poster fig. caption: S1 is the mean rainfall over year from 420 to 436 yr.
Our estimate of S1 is 37.2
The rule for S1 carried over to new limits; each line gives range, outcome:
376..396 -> 35.8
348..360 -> 35.5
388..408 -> 36.8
